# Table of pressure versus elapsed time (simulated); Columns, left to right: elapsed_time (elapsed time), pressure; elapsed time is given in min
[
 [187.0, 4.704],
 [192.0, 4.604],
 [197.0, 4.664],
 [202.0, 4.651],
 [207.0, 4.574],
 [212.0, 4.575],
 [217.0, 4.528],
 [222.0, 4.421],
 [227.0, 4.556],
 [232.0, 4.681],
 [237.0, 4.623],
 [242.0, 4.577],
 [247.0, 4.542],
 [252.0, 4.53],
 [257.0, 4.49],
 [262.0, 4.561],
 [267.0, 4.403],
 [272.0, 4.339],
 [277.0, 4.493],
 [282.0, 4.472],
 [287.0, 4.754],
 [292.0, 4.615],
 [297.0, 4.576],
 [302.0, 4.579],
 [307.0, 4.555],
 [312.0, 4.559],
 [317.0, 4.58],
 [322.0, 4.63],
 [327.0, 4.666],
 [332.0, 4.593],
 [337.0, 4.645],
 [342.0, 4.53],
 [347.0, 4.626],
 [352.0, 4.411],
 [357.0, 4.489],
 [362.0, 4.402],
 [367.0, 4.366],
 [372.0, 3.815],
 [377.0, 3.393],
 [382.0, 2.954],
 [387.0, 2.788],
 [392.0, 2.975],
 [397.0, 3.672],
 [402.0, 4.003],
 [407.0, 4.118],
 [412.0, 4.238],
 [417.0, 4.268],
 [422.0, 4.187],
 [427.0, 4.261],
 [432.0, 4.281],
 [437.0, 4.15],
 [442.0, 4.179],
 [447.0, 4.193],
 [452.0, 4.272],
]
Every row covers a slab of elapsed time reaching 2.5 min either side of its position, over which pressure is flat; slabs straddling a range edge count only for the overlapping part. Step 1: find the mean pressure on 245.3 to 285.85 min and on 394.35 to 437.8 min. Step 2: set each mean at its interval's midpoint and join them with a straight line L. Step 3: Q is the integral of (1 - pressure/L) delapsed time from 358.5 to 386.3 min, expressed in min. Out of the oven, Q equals 3.2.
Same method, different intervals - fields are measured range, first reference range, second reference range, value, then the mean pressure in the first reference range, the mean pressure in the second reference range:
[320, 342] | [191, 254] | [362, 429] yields -2.89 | 4.58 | 3.79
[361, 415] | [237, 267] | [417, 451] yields 7.64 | 4.54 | 4.22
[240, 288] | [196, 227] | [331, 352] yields 0.64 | 4.56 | 4.58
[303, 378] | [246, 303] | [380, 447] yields -3.96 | 4.53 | 3.87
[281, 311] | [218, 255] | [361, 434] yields -2.13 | 4.56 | 3.83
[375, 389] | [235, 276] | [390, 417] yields 3.23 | 4.51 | 3.86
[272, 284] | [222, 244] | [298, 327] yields 0.35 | 4.59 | 4.59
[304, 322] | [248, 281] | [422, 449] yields -0.72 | 4.47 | 4.21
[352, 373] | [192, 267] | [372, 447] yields -1.53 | 4.57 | 3.83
